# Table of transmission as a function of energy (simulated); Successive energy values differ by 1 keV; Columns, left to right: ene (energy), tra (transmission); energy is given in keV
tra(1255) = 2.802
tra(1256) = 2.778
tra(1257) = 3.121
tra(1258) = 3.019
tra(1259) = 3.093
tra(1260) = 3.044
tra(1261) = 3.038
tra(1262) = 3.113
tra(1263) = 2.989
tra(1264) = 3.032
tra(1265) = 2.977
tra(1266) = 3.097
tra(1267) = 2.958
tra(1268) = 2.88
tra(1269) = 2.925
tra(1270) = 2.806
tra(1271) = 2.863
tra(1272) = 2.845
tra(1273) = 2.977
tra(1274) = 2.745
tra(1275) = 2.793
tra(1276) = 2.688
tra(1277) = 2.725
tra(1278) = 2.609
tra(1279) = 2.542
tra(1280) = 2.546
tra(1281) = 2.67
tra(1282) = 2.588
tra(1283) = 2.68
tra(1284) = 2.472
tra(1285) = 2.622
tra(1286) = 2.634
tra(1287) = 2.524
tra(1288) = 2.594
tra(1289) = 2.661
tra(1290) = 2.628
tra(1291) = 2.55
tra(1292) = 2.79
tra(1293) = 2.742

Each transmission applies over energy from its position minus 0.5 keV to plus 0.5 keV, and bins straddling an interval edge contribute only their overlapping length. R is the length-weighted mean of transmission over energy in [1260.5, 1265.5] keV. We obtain 3.03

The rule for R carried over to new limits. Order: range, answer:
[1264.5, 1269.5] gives 2.97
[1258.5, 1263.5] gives 3.06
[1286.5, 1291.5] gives 2.59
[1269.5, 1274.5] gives 2.85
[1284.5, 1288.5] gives 2.59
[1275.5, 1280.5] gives 2.62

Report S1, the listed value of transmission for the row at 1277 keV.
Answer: 2.725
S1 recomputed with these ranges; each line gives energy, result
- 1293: 2.742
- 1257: 3.121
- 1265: 2.977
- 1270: 2.806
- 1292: 2.79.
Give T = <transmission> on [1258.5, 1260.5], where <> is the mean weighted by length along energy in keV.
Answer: 3.07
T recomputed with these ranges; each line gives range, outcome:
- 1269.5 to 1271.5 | 2.83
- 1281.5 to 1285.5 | 2.59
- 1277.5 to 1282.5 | 2.59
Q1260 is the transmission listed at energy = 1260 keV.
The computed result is 3.044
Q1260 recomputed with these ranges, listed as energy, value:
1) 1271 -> 2.863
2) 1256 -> 2.778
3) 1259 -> 3.093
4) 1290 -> 2.628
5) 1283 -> 2.68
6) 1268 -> 2.88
